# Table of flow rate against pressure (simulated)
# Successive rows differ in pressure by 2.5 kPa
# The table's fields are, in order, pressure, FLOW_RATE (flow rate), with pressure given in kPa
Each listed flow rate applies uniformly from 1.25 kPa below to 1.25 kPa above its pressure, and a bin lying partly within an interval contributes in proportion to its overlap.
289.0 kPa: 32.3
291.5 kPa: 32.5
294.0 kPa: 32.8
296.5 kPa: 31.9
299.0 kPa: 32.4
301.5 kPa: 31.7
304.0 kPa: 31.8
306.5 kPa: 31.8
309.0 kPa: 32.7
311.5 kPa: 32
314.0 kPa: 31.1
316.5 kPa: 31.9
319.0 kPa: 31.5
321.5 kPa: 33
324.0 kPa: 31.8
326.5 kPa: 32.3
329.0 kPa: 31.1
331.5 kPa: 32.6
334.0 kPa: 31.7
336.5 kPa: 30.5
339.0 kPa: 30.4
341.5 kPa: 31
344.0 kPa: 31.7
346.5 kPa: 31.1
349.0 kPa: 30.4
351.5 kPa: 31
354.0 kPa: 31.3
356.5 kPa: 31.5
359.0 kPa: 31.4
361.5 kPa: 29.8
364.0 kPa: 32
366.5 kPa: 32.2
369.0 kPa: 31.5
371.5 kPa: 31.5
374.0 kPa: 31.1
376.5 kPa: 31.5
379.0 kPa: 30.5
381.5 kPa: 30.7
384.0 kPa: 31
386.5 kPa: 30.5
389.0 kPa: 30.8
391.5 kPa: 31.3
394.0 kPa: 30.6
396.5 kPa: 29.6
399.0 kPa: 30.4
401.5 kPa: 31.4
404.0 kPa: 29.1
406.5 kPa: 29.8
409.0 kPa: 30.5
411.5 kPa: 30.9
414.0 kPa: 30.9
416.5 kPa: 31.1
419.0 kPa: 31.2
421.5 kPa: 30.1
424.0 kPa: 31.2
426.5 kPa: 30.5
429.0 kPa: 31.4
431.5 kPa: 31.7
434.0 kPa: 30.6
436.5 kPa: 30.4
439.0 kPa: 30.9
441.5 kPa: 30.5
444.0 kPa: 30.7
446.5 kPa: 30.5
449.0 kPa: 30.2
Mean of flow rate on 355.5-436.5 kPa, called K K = 30.9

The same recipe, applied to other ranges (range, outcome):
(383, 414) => 30.5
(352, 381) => 31.3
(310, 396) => 31.3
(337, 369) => 31.1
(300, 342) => 31.7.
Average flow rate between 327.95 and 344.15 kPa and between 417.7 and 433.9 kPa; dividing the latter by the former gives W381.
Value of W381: 1.0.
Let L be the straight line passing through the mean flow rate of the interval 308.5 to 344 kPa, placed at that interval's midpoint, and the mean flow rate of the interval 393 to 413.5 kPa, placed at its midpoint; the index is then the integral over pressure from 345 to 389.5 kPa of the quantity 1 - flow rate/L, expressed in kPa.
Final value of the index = -0.2 kPa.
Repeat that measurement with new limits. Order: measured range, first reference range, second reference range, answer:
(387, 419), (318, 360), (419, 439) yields 0.5 kPa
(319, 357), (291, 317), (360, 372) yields 0.3 kPa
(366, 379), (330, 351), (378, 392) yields -0.2 kPa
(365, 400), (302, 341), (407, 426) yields 0.2 kPa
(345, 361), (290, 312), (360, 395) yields 0.2 kPa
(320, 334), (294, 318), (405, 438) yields -0.2 kPa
